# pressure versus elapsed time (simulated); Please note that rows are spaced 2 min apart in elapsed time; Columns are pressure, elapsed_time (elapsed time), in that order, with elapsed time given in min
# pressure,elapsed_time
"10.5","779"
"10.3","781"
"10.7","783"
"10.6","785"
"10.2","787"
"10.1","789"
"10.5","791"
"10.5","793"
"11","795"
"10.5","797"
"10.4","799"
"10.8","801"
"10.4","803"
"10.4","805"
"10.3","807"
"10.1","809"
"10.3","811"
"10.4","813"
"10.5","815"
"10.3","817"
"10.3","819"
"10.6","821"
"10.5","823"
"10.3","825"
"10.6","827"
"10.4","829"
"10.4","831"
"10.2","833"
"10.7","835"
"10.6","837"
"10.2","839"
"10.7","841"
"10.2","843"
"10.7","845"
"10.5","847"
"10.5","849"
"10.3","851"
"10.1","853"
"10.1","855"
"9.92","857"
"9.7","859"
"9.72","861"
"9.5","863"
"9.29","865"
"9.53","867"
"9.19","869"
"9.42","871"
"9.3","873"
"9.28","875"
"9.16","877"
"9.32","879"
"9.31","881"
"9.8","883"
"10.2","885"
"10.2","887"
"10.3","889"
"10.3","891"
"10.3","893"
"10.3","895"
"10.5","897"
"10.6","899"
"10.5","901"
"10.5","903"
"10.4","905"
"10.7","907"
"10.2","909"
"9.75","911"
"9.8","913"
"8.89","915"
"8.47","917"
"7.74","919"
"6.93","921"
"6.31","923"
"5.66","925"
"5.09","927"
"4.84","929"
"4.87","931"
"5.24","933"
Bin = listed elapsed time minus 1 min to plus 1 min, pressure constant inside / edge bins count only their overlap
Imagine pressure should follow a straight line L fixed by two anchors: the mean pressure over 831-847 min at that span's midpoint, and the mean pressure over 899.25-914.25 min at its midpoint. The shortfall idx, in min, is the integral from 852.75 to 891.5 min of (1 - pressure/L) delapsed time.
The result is 2.61 min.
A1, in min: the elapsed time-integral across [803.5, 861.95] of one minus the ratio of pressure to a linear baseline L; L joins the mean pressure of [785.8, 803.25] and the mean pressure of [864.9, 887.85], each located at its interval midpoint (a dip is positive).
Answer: -1.8 min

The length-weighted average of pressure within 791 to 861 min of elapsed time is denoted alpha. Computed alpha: 10.4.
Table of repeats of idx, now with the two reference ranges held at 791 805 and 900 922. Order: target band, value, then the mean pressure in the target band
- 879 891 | -0.3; 9.94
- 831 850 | -0.6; 10.5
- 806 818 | 0.1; 10.3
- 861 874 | 0.6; 9.4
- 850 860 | 0.0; 10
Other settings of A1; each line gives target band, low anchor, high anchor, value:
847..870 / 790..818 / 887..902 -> 1.28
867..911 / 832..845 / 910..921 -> -3.11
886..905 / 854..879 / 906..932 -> -4.33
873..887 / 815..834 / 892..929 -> -0.15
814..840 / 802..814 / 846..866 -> -0.65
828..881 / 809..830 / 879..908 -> 1.97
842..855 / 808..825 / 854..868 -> -0.64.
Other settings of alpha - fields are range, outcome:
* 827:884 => 9.94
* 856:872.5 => 9.53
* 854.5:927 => 9.41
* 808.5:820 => 10.3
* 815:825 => 10.4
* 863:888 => 9.5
